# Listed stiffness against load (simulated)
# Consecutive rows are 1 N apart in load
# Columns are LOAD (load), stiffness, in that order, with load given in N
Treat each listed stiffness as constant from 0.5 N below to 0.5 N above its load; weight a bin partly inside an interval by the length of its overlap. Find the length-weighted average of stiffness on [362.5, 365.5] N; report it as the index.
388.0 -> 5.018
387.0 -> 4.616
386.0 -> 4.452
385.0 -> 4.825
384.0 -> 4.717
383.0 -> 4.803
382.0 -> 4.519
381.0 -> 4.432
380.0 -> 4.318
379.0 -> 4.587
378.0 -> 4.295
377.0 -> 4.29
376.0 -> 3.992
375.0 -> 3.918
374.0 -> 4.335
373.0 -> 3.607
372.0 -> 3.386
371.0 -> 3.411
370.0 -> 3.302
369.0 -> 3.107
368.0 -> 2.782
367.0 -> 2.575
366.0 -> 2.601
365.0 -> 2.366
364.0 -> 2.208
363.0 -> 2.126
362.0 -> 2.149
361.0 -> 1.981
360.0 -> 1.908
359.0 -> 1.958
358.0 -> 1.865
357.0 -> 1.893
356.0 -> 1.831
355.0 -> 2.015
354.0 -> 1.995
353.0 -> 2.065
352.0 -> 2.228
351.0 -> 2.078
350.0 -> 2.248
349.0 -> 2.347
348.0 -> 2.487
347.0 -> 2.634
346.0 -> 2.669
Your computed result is 2.23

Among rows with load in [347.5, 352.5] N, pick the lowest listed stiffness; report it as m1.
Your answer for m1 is 2.078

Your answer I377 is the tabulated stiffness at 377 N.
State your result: 4.29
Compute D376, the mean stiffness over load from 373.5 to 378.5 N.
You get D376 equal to 4.17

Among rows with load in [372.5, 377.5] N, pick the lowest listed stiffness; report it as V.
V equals 3.607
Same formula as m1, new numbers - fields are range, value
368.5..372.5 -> 3.107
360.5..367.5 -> 1.981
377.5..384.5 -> 4.295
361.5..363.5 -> 2.126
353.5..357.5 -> 1.831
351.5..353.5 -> 2.065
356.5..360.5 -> 1.865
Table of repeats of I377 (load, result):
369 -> 3.107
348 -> 2.487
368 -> 2.782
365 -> 2.366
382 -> 4.519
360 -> 1.908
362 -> 2.149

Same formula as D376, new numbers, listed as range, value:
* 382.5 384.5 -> 4.76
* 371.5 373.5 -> 3.5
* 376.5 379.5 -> 4.39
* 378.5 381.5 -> 4.45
